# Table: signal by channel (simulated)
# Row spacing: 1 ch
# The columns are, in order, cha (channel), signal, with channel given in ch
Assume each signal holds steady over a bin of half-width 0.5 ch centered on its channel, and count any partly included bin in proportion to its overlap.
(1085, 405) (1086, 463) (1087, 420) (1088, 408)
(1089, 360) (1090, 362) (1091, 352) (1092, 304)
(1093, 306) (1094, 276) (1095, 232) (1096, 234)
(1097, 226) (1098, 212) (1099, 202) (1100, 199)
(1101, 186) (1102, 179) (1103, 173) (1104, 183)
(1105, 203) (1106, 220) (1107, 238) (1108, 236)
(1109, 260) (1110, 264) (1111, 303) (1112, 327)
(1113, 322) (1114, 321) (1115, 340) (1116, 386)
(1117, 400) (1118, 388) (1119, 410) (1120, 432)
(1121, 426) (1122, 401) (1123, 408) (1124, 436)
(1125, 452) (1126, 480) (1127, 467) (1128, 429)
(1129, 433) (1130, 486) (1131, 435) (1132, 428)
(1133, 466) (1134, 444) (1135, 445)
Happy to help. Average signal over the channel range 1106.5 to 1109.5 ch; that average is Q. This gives 245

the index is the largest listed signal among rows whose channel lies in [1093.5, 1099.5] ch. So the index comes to 276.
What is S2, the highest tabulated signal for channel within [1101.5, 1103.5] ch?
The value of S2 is 179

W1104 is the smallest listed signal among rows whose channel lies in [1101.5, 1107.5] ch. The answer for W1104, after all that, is 173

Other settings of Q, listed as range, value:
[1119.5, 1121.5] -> 429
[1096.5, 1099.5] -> 213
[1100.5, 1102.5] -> 182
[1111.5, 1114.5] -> 323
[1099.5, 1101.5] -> 192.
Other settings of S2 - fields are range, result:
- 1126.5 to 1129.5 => 467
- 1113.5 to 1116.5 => 386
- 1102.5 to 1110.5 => 264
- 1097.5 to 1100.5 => 212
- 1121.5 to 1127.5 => 480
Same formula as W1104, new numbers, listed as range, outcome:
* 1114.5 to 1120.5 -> 340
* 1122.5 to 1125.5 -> 408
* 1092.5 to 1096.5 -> 232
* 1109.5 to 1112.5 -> 264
